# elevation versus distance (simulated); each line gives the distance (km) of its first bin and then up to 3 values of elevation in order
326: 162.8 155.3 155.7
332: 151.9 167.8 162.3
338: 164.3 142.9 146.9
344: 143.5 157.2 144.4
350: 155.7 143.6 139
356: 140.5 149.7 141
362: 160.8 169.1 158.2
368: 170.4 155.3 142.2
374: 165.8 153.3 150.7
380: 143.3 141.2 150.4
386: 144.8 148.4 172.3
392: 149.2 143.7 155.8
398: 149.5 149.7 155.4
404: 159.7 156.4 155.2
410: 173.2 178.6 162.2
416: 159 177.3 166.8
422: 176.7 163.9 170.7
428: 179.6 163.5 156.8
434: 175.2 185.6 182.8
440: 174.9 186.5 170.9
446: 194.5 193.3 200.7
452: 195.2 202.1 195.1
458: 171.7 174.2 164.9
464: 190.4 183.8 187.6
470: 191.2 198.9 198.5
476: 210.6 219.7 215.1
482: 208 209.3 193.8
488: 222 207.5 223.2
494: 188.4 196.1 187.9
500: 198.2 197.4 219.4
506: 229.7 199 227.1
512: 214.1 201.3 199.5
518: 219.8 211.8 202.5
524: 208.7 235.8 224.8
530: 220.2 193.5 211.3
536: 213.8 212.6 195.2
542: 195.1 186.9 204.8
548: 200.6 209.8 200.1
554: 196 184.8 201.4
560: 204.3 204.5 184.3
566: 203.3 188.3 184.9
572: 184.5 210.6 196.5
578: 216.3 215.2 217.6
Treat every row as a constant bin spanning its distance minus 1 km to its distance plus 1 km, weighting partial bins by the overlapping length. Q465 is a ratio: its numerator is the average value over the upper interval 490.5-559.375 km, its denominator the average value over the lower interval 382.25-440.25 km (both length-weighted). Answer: 1.27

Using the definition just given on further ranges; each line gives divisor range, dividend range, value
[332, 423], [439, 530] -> 1.30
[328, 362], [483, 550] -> 1.38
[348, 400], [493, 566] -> 1.35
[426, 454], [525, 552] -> 1.14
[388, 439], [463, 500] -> 1.23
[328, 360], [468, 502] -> 1.35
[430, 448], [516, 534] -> 1.20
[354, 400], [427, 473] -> 1.21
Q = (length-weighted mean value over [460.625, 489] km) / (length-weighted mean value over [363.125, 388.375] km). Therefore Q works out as 1.30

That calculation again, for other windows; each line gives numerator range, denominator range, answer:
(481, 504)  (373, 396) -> 1.34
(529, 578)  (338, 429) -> 1.28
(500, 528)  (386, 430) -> 1.32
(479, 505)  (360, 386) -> 1.33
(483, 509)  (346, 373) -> 1.35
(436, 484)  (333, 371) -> 1.25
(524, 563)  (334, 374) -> 1.34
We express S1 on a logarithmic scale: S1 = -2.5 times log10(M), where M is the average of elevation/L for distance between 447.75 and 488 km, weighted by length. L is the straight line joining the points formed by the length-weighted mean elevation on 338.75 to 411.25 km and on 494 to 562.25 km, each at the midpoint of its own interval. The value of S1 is -0.063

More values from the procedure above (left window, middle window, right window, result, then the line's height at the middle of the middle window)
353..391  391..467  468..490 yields 0.054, 181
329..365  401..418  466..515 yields 0.077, 175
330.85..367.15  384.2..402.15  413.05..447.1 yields 0.082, 164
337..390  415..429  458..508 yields 0.029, 175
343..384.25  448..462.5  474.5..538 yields 0.008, 189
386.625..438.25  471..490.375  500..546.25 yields -0.089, 192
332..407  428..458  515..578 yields -0.060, 174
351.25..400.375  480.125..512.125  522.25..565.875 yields -0.101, 189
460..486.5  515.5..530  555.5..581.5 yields -0.092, 198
